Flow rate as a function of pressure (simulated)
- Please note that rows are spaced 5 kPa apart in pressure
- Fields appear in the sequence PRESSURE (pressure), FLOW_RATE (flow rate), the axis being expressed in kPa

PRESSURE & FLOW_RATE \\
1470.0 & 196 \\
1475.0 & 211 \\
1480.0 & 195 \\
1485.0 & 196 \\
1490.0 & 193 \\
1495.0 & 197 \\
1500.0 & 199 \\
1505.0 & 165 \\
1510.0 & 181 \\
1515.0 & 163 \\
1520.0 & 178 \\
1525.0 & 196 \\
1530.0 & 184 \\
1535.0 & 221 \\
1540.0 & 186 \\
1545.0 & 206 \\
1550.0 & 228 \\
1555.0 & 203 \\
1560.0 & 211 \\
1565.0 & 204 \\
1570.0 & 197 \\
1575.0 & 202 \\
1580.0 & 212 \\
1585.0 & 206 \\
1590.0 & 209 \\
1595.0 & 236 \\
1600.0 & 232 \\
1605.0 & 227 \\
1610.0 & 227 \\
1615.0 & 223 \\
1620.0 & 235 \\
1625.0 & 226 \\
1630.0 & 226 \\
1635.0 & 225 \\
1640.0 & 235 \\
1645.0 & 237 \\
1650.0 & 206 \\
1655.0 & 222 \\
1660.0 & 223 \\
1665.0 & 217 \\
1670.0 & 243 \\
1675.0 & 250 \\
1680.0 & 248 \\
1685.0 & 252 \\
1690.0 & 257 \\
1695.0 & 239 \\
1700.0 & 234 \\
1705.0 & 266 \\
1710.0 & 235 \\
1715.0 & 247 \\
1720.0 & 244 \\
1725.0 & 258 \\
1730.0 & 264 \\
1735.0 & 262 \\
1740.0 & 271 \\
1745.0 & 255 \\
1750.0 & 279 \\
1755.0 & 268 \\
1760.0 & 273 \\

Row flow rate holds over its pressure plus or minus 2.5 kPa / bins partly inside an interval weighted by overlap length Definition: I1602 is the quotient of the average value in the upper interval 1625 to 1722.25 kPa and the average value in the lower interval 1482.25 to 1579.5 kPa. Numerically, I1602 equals 1.21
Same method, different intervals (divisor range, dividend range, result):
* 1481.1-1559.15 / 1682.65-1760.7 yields 1.32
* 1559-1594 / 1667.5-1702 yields 1.19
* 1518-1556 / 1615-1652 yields 1.13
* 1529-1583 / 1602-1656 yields 1.10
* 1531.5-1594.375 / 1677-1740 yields 1.21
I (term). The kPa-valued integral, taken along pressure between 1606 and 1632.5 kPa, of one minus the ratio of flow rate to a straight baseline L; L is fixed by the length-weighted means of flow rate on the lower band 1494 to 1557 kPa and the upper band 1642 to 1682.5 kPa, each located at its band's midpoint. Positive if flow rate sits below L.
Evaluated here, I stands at -1.0 kPa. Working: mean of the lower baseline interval 193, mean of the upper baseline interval 231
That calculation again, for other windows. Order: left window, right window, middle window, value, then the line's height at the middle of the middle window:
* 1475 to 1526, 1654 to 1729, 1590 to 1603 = -0.8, 215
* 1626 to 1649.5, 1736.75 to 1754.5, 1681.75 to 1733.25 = 0.8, 254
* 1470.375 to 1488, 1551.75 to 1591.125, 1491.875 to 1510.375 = 1.4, 201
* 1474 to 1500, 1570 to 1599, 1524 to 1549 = 0.6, 205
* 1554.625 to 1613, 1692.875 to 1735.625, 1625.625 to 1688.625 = 0.5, 234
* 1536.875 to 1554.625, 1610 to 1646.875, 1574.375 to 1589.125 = 0.6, 217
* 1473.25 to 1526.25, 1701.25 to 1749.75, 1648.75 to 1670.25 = 1.4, 236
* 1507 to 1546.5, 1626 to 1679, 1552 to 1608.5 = -2.0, 206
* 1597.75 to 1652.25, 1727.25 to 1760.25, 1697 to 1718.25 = 0.8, 255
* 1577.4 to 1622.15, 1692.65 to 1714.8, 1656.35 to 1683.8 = 0.1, 237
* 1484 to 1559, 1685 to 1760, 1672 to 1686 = -0.4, 243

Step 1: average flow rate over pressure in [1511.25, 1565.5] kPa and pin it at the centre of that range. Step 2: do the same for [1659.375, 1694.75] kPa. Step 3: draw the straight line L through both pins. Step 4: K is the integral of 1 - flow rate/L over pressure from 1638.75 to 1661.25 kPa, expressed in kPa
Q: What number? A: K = 0.9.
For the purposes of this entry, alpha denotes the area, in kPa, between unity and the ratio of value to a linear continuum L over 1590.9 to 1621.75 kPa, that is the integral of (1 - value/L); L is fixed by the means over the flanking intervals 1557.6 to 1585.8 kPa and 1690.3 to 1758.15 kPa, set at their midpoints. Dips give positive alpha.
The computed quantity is -1.7 kPa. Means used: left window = 205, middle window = 229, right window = 256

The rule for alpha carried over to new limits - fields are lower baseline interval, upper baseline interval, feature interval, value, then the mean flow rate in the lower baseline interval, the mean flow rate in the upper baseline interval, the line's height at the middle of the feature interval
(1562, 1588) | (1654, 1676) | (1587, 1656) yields -2.7 kPa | 204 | 230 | 218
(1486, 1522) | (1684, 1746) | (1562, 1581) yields 0.2 kPa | 183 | 253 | 205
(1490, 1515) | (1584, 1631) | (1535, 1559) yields -0.7 kPa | 184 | 225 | 201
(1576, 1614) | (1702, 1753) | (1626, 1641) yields 0.2 kPa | 221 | 258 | 231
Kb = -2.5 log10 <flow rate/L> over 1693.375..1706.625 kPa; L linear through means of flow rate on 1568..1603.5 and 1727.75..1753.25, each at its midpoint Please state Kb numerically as 0.03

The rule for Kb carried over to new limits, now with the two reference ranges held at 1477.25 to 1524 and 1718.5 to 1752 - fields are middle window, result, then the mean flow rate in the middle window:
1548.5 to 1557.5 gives -0.06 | 214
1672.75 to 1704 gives 0.00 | 248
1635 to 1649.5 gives 0.01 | 230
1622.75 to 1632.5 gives 0.01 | 226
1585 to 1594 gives 0.01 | 213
